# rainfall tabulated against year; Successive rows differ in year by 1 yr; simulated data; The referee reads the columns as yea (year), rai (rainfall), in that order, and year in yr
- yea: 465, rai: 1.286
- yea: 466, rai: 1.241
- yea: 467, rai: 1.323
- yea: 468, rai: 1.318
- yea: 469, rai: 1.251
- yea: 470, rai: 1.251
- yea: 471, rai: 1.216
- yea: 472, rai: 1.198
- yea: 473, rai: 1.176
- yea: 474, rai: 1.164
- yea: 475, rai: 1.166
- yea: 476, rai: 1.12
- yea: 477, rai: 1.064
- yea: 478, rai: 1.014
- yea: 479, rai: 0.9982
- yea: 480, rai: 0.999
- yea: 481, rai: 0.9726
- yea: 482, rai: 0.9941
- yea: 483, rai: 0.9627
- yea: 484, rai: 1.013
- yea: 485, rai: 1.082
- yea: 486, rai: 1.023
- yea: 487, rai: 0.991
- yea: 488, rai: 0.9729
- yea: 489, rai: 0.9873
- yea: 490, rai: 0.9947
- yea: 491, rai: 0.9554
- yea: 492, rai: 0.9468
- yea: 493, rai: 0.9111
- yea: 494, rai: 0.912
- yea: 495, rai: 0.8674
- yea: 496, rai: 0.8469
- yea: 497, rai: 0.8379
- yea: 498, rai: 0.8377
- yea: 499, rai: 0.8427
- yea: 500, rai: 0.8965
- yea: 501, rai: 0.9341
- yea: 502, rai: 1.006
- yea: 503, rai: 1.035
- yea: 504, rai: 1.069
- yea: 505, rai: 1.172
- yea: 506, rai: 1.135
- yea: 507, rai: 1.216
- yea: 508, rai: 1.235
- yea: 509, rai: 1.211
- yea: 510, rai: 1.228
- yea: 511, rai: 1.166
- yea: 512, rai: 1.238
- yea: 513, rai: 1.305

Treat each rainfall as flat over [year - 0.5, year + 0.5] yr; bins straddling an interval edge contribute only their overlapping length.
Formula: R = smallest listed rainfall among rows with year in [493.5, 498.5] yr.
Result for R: 0.8377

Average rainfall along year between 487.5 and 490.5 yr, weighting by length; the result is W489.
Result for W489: 0.985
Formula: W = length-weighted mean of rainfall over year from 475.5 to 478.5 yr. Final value 1.07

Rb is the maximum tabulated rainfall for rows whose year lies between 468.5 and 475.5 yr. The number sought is 1.251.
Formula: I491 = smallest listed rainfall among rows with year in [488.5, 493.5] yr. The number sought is 0.9111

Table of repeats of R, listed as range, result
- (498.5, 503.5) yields 0.8427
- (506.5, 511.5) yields 1.166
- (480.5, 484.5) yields 0.9627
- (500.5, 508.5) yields 0.9341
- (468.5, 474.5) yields 1.164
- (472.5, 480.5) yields 0.9982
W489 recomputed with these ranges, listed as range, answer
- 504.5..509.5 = 1.19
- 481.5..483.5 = 0.978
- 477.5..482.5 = 0.996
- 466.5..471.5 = 1.27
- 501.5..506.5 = 1.08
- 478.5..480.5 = 0.999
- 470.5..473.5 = 1.2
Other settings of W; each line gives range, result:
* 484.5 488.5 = 1.02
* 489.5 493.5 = 0.952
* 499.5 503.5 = 0.968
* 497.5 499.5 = 0.84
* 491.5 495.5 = 0.909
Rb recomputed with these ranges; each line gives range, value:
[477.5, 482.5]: 1.014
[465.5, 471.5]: 1.323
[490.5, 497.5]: 0.9554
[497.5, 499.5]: 0.8427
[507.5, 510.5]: 1.235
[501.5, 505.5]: 1.172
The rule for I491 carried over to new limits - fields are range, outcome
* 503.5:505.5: 1.069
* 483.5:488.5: 0.9729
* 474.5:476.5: 1.12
